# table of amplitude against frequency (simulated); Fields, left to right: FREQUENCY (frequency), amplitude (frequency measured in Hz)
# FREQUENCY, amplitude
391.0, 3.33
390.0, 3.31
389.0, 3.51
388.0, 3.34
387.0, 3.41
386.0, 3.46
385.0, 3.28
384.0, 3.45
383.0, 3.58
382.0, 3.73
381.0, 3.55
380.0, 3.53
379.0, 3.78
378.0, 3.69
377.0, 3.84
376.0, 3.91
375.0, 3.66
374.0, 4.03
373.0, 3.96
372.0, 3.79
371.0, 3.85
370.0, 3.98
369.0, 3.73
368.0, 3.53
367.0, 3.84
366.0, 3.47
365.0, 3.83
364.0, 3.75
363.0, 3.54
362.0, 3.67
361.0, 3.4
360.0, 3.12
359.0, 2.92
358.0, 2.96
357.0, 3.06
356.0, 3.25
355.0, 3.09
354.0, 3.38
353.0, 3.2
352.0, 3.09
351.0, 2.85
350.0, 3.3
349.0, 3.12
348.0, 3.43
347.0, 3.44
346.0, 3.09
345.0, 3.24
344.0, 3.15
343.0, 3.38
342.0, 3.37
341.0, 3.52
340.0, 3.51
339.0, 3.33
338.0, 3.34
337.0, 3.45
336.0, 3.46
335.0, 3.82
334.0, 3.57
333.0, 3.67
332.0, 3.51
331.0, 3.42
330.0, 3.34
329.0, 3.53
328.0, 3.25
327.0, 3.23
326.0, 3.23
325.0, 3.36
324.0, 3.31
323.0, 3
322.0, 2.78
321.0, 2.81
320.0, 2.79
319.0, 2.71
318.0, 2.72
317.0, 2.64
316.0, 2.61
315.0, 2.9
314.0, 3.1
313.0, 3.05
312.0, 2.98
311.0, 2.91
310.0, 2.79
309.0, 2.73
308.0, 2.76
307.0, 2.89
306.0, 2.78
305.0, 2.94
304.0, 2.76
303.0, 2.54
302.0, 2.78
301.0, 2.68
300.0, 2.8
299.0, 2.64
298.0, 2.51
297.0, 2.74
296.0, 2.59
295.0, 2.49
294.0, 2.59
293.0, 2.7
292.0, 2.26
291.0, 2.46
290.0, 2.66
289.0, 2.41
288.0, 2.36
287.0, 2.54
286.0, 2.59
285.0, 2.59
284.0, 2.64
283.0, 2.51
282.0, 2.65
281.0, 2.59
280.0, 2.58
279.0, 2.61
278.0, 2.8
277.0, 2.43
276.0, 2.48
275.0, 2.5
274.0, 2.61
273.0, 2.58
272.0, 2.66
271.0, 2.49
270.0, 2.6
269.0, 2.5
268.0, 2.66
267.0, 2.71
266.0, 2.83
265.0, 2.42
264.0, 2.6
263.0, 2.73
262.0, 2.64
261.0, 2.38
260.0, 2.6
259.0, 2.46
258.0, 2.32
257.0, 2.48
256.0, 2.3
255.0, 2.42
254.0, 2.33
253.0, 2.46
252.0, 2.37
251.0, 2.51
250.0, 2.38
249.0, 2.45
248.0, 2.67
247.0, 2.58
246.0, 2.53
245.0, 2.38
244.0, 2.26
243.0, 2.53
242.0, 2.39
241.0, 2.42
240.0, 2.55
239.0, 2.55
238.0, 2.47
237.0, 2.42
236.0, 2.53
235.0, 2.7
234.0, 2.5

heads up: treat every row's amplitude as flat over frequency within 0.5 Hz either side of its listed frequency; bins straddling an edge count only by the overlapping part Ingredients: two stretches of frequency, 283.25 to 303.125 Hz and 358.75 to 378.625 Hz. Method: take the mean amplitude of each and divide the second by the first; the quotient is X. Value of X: 1.43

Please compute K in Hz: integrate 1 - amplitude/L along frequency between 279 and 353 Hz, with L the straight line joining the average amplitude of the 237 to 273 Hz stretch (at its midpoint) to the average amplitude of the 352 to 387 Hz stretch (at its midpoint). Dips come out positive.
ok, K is 2.6 Hz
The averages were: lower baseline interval 2.5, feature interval 2.96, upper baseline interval 3.54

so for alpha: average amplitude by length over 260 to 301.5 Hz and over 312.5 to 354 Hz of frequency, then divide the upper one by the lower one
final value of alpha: 1.2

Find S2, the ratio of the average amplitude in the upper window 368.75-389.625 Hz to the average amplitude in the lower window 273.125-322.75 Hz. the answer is 1.37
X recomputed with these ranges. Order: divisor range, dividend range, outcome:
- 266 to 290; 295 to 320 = 1.07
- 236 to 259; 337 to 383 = 1.42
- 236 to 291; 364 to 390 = 1.45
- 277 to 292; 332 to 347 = 1.34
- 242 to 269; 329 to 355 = 1.34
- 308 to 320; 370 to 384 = 1.33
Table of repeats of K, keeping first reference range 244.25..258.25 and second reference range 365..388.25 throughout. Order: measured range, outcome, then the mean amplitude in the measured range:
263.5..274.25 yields 0.0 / 2.61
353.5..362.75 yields 0.7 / 3.21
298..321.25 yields 1.7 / 2.79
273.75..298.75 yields 2.0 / 2.56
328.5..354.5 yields -0.3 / 3.37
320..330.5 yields 0.0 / 3.17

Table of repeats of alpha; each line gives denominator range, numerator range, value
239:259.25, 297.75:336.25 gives 1.23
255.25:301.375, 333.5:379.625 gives 1.35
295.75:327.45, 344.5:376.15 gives 1.21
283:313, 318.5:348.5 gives 1.24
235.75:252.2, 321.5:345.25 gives 1.36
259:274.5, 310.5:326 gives 1.13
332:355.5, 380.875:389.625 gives 1.04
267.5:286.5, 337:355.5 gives 1.27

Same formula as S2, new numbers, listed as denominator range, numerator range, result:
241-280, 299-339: 1.21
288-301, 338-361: 1.26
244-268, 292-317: 1.10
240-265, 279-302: 1.04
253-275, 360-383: 1.46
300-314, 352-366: 1.17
